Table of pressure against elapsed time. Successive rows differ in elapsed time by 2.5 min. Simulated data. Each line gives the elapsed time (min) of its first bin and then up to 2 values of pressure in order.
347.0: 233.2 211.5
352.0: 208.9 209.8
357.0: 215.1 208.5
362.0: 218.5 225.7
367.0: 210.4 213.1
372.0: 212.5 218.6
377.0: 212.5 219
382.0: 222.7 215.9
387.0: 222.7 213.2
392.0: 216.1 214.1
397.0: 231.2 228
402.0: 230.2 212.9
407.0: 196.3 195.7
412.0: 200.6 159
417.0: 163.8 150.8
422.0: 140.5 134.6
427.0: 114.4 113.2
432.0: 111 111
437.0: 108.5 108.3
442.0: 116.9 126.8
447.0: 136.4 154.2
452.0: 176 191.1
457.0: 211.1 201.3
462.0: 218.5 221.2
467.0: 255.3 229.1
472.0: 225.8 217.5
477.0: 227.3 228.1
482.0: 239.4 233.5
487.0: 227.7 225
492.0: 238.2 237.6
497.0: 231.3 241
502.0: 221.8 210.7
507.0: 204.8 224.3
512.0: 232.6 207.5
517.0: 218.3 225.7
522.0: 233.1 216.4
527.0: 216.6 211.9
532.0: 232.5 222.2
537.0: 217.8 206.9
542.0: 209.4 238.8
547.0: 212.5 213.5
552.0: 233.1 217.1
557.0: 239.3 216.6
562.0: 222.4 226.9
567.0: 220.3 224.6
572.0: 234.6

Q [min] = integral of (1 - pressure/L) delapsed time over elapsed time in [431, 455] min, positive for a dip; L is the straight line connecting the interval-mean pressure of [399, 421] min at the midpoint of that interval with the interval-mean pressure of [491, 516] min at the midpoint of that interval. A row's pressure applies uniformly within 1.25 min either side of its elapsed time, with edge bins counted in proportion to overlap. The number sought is 8.38 min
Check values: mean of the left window 191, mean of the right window 225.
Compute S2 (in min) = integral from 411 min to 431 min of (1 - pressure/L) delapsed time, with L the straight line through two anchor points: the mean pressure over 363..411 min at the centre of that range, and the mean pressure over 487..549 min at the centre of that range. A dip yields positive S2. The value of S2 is 6.6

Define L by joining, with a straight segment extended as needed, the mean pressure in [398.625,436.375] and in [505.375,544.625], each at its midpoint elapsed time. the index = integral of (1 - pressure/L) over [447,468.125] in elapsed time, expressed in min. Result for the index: -1.7 min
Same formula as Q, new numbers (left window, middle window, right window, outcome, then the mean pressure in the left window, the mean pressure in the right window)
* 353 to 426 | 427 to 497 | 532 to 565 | 8.03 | 204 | 222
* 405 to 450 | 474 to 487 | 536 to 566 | -3.95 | 142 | 221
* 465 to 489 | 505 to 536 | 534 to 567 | 0.68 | 231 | 221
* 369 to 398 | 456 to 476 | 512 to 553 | -0.34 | 218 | 220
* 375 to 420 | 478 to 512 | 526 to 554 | -1.99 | 207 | 220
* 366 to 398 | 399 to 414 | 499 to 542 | 0.71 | 217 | 220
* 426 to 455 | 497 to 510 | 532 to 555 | -2.60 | 129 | 220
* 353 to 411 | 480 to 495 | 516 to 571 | -0.92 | 216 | 222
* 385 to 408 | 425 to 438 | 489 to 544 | 6.31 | 218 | 222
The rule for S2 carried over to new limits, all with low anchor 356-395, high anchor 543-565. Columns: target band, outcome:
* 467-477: -0.4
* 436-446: 4.7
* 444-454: 3.0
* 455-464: 0.4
